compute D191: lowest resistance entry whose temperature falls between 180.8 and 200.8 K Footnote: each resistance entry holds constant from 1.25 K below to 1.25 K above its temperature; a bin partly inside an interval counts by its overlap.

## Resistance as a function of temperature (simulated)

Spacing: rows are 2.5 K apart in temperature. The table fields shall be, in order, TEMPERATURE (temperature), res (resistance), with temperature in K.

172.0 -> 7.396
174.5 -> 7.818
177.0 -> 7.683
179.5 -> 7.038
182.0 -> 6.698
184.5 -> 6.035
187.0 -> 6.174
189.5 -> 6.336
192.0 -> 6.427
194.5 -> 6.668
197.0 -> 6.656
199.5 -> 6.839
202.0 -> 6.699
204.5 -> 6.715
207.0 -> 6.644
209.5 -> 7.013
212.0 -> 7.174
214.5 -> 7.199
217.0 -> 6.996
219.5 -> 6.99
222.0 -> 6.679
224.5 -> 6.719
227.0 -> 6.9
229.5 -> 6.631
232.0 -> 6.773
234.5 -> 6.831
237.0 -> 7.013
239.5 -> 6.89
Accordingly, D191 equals 6.035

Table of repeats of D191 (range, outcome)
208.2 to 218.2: 6.996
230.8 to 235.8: 6.773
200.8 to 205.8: 6.699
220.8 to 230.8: 6.631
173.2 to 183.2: 6.698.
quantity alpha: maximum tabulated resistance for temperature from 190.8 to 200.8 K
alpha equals 6.839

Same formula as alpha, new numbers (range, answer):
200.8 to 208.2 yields 6.715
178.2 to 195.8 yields 7.038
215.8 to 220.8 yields 6.996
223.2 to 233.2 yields 6.9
